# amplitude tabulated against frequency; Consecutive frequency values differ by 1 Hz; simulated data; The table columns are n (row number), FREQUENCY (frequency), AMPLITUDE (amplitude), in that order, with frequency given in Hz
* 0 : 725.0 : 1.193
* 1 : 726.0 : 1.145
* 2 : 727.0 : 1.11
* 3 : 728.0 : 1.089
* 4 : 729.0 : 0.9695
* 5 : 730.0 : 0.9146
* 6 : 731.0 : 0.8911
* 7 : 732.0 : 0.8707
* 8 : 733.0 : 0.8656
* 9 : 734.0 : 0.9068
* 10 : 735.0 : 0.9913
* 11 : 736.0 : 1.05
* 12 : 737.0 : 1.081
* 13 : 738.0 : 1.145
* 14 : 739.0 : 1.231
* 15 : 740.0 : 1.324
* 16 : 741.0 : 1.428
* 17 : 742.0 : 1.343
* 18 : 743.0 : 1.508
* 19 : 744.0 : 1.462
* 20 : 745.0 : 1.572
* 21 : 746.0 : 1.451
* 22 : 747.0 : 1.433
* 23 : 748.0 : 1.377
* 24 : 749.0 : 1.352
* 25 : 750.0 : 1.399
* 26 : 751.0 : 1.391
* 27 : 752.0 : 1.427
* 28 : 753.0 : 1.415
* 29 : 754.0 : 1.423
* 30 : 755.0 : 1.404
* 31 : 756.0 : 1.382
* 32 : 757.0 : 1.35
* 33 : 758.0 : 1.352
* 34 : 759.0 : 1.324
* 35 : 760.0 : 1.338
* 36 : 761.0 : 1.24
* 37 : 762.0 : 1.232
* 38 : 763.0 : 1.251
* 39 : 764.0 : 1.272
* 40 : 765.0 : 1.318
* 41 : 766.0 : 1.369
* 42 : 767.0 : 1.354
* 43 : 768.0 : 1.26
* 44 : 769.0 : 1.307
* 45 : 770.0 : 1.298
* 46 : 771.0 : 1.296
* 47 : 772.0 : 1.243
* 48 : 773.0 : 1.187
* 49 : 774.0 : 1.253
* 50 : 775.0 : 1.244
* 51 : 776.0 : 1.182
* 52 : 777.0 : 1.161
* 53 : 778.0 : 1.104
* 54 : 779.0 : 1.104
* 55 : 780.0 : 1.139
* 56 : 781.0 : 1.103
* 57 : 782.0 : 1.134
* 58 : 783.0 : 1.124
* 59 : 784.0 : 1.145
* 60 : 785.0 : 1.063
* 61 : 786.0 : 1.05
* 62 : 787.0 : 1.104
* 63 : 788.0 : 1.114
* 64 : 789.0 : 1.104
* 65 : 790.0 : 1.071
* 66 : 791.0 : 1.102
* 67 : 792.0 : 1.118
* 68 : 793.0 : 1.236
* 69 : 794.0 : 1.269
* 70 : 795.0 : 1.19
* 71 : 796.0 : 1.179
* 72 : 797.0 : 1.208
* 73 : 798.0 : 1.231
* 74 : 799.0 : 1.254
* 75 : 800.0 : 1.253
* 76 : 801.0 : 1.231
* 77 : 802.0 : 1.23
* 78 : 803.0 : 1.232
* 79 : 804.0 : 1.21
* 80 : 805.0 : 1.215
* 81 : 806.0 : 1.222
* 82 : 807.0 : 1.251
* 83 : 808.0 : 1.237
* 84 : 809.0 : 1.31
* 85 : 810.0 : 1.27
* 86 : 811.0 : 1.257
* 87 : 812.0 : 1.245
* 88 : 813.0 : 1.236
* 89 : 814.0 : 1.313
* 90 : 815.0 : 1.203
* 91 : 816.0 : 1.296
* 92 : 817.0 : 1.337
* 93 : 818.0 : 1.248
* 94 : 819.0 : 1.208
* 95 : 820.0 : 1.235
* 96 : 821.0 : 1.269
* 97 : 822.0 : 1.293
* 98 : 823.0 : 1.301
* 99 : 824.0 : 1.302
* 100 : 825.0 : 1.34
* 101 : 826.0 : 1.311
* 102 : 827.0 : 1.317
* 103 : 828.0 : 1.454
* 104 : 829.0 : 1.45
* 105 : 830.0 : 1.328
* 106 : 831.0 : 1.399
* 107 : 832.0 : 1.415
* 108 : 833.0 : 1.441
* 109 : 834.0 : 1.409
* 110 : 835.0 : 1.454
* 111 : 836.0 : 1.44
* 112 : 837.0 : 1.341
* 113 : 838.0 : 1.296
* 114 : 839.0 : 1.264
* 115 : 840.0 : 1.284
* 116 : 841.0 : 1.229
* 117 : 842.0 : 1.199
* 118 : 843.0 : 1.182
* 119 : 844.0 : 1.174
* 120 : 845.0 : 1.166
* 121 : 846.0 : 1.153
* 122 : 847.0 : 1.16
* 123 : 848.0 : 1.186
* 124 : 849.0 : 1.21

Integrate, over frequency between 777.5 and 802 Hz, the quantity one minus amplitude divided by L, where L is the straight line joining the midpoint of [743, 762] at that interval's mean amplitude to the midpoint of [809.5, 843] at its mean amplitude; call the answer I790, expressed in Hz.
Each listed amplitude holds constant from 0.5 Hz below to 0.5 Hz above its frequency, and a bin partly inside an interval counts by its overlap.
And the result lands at 3.6 Hz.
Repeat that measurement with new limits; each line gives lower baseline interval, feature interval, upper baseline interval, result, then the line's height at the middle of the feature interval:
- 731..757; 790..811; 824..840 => 1.9 Hz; 1.34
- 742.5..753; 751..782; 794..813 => 2.1 Hz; 1.37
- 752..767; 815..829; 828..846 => 0.2 Hz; 1.32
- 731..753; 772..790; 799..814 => 1.6 Hz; 1.25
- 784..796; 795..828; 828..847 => -1.3 Hz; 1.21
